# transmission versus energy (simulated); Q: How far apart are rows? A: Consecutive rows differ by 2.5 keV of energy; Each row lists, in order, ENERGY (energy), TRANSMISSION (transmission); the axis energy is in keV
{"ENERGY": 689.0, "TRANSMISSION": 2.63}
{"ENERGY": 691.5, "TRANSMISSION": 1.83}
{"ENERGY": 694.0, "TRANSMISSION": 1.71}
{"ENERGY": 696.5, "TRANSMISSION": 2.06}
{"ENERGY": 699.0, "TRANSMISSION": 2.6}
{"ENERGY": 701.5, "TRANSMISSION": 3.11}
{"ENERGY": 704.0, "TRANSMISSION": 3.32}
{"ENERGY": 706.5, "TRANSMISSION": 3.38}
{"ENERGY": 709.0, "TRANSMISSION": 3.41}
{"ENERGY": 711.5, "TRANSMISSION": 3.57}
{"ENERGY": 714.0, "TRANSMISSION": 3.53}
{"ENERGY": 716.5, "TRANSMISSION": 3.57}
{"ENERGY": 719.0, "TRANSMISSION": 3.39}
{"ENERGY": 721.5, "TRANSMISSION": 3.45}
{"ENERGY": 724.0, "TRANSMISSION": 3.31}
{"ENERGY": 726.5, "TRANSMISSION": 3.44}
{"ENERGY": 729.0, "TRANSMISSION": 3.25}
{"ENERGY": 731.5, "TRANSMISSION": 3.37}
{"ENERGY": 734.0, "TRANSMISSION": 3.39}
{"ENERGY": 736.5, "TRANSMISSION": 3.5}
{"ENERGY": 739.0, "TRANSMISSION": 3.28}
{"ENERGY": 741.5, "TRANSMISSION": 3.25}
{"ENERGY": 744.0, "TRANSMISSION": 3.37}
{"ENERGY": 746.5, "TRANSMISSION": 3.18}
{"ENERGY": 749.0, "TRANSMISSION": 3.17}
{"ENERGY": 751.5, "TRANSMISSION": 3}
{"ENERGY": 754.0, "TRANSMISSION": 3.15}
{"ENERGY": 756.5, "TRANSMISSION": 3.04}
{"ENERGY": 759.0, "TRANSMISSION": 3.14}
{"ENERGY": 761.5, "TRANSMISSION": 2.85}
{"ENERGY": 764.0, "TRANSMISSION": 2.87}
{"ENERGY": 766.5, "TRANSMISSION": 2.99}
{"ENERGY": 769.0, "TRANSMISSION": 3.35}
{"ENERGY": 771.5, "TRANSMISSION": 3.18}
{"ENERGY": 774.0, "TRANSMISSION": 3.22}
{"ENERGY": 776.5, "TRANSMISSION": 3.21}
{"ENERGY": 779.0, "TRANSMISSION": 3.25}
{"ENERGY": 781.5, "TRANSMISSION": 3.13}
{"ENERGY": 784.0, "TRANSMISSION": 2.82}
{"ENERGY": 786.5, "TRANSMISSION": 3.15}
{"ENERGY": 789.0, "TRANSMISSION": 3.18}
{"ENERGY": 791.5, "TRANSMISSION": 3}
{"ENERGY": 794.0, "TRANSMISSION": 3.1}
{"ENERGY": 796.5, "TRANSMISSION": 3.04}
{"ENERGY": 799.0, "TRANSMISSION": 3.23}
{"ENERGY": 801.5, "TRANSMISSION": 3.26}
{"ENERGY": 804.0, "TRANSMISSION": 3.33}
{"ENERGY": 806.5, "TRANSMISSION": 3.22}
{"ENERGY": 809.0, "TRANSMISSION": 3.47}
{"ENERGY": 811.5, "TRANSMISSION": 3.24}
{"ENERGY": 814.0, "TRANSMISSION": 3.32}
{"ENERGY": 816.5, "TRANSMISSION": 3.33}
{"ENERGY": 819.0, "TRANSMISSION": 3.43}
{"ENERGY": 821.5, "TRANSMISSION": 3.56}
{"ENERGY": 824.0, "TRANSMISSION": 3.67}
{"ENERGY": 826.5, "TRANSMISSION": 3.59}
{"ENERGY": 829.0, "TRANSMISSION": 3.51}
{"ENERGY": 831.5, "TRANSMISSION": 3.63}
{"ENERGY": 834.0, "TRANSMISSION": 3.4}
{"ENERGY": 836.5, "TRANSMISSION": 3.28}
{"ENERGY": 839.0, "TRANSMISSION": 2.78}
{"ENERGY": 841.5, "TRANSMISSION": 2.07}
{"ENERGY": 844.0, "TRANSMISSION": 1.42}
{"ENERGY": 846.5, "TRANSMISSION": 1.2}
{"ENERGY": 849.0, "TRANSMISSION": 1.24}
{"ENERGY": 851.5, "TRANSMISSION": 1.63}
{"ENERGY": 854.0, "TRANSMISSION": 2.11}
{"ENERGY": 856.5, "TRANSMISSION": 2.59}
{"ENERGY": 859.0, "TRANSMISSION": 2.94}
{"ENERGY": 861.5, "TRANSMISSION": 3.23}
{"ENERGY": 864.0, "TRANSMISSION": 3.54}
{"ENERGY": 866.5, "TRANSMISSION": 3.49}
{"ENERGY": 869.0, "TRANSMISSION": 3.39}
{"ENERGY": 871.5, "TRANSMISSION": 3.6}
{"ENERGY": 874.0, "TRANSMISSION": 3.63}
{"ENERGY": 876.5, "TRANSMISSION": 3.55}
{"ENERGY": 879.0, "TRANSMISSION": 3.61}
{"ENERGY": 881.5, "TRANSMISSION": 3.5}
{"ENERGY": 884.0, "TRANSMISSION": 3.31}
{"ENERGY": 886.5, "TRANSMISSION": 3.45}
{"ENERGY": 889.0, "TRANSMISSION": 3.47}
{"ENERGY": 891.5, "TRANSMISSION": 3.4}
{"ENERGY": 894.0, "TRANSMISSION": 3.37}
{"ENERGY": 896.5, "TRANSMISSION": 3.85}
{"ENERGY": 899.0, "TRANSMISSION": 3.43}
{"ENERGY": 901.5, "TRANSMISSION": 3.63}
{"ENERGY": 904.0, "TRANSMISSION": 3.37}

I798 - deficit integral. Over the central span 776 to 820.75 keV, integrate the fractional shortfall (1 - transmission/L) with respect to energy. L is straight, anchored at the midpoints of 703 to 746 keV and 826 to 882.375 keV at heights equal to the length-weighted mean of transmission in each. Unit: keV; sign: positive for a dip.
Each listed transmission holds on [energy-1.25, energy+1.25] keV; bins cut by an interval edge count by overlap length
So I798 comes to -1.5 keV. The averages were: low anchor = 3.4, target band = 3.21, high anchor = 2.9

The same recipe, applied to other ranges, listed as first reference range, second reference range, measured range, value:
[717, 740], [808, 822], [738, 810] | 4.9 keV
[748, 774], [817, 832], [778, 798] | 1.2 keV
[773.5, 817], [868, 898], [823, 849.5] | 4.7 keV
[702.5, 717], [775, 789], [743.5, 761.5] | 0.8 keV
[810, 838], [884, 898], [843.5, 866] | 7.7 keV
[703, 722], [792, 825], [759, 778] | 1.5 keV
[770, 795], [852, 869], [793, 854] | 2.1 keV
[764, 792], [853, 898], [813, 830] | -1.4 keV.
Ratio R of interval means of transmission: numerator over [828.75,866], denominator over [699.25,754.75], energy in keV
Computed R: 0.77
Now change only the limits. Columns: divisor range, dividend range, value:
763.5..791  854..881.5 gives 1.06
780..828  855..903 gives 1.04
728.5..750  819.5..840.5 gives 1.03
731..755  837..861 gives 0.64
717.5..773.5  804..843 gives 1.02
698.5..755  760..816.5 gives 0.95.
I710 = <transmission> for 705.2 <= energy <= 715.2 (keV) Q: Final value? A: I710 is 3.47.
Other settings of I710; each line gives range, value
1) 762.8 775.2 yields 3.12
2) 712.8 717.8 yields 3.55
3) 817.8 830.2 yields 3.55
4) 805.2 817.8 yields 3.32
